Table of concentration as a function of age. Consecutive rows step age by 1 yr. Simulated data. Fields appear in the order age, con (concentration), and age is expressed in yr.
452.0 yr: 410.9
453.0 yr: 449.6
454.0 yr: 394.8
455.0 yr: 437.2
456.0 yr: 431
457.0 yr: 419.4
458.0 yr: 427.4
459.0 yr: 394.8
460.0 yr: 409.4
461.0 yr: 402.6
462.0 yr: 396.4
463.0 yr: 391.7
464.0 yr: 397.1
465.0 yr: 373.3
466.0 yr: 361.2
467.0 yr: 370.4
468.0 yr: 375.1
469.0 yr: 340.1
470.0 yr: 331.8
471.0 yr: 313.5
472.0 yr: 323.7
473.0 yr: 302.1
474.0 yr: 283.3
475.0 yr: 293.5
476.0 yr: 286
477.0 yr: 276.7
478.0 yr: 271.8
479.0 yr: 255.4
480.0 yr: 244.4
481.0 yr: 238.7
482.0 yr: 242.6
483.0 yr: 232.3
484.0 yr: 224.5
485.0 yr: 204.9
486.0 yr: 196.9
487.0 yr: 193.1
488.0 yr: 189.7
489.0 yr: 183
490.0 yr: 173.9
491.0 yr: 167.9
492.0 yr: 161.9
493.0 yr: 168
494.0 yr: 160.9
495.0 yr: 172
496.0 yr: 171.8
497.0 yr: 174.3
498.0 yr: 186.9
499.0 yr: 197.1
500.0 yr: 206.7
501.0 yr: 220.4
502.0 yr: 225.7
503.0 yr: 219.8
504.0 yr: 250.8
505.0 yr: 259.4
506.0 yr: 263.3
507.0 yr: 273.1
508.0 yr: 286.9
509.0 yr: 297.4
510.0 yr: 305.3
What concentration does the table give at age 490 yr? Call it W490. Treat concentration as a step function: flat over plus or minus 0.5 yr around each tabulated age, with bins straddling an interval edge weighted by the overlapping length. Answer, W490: 173.9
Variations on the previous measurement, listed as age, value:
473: 302.1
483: 232.3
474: 283.3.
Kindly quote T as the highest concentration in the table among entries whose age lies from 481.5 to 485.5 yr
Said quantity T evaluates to 242.6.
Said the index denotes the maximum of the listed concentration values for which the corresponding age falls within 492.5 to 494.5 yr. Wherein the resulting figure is 168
